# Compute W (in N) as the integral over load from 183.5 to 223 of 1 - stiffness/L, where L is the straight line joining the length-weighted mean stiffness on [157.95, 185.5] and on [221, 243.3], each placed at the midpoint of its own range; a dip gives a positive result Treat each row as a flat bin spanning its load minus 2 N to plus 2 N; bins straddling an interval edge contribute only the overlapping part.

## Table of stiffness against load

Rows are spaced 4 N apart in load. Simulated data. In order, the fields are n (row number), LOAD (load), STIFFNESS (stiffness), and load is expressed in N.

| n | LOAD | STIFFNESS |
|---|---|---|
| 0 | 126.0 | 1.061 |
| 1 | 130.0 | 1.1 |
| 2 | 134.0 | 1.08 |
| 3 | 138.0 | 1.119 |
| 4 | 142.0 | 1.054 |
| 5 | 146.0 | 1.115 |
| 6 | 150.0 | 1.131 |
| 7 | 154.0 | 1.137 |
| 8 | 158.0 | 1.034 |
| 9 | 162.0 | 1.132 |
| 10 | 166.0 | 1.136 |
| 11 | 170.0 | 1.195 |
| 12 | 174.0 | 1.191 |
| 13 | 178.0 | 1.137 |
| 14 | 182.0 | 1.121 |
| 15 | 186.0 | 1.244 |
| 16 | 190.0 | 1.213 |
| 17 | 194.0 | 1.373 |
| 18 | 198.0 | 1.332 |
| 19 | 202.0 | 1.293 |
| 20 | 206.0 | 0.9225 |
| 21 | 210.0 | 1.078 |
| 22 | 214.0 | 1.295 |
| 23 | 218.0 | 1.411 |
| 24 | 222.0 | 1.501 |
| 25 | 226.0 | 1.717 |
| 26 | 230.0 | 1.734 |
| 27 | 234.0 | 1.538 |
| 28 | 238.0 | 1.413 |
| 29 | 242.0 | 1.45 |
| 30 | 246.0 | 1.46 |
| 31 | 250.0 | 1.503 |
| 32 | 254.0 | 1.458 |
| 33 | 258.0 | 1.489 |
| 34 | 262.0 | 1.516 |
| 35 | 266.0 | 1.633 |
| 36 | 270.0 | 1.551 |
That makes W 3.0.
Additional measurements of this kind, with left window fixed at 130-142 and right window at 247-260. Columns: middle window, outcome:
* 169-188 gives 0.9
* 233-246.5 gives -0.2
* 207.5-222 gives 0.8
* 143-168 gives 1.0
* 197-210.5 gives 1.7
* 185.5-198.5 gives -0.1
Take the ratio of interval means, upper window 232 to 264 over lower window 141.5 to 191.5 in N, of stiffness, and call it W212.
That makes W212 1.29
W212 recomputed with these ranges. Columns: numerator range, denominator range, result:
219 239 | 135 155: 1.43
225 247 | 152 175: 1.36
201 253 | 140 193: 1.23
